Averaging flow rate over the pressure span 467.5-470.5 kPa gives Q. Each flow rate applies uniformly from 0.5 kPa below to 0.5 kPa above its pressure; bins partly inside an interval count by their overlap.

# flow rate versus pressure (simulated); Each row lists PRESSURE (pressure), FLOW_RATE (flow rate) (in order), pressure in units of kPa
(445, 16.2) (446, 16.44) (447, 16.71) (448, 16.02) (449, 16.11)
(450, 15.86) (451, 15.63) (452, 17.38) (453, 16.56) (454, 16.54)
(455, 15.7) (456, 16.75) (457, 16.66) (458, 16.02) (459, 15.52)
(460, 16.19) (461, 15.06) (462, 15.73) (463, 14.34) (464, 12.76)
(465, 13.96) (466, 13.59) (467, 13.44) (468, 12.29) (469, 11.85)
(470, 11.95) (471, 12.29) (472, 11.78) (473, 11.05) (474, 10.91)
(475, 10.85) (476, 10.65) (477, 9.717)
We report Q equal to 12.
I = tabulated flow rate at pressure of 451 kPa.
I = 15.63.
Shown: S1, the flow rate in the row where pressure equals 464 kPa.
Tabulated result 12.76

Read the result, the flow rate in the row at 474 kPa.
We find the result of 10.91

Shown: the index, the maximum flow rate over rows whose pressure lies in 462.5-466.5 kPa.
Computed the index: 14.34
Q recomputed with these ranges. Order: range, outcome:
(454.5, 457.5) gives 16.4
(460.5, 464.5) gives 14.5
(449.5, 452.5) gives 16.3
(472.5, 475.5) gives 10.9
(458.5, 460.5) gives 15.9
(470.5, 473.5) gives 11.7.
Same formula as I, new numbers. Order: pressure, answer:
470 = 11.95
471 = 12.29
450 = 15.86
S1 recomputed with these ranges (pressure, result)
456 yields 16.75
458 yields 16.02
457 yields 16.66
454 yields 16.54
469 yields 11.85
